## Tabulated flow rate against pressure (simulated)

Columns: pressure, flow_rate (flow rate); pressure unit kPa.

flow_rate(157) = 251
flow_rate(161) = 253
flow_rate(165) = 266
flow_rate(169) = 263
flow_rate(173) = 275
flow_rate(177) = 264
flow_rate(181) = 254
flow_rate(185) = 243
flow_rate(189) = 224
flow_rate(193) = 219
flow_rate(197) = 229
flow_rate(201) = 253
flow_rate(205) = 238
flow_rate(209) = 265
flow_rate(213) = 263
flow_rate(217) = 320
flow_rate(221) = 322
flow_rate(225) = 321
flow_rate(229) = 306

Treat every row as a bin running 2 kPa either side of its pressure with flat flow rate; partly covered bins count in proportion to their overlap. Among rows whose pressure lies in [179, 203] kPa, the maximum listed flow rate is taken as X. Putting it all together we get 254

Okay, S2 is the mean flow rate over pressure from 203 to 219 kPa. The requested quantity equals 272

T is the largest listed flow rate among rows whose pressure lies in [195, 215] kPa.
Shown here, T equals 265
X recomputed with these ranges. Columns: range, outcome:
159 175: 275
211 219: 320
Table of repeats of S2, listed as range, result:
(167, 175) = 269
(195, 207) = 240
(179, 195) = 235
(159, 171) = 261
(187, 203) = 231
